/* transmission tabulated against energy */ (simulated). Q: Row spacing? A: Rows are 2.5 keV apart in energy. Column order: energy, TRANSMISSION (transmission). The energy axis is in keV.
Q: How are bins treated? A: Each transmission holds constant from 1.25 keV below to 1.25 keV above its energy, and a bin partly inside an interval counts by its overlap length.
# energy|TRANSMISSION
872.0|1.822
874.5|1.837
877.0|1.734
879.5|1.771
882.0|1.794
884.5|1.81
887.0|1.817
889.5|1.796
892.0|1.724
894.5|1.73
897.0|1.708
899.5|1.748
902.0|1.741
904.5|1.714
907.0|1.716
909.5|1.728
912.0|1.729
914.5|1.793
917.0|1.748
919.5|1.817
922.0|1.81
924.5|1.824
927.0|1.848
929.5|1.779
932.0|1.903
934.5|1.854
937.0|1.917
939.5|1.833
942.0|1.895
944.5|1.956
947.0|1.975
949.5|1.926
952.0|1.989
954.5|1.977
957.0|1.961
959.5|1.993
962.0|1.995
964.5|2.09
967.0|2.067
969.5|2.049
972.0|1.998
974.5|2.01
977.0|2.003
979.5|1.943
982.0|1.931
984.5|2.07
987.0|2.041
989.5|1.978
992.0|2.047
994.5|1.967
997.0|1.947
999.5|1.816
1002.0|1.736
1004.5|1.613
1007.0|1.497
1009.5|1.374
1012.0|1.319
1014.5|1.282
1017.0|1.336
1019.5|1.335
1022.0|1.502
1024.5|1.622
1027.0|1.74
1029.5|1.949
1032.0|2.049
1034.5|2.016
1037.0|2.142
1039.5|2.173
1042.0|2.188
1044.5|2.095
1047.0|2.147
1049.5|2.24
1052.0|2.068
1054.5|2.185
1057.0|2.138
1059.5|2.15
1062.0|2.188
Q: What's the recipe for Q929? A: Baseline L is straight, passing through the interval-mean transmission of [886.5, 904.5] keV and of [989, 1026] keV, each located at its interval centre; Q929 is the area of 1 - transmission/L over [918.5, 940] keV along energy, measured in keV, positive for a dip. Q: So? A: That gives -1.7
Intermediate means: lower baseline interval 1.75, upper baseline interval 1.62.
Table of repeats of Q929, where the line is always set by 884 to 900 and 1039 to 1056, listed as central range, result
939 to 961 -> -0.48 keV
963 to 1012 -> 2.68 keV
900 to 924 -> 0.72 keV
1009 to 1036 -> 6.33 keV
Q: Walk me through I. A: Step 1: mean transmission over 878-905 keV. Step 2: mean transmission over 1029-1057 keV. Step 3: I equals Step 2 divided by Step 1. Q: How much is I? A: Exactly 1.20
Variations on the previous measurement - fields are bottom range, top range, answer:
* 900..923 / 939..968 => 1.13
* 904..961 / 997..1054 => 0.96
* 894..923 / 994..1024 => 0.89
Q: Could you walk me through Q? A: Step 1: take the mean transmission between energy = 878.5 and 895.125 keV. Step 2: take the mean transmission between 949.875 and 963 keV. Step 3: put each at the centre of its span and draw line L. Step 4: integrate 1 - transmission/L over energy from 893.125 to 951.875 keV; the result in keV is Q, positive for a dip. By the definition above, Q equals 2.1 keV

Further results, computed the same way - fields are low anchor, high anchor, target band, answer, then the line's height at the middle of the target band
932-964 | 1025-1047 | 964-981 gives -0.4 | 1.97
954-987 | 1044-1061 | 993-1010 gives 2.8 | 2.06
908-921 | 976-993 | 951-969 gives -0.9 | 1.92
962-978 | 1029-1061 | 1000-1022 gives 6.6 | 2.08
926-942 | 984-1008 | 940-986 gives -3.1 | 1.86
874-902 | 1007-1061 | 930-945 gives -0.7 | 1.8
